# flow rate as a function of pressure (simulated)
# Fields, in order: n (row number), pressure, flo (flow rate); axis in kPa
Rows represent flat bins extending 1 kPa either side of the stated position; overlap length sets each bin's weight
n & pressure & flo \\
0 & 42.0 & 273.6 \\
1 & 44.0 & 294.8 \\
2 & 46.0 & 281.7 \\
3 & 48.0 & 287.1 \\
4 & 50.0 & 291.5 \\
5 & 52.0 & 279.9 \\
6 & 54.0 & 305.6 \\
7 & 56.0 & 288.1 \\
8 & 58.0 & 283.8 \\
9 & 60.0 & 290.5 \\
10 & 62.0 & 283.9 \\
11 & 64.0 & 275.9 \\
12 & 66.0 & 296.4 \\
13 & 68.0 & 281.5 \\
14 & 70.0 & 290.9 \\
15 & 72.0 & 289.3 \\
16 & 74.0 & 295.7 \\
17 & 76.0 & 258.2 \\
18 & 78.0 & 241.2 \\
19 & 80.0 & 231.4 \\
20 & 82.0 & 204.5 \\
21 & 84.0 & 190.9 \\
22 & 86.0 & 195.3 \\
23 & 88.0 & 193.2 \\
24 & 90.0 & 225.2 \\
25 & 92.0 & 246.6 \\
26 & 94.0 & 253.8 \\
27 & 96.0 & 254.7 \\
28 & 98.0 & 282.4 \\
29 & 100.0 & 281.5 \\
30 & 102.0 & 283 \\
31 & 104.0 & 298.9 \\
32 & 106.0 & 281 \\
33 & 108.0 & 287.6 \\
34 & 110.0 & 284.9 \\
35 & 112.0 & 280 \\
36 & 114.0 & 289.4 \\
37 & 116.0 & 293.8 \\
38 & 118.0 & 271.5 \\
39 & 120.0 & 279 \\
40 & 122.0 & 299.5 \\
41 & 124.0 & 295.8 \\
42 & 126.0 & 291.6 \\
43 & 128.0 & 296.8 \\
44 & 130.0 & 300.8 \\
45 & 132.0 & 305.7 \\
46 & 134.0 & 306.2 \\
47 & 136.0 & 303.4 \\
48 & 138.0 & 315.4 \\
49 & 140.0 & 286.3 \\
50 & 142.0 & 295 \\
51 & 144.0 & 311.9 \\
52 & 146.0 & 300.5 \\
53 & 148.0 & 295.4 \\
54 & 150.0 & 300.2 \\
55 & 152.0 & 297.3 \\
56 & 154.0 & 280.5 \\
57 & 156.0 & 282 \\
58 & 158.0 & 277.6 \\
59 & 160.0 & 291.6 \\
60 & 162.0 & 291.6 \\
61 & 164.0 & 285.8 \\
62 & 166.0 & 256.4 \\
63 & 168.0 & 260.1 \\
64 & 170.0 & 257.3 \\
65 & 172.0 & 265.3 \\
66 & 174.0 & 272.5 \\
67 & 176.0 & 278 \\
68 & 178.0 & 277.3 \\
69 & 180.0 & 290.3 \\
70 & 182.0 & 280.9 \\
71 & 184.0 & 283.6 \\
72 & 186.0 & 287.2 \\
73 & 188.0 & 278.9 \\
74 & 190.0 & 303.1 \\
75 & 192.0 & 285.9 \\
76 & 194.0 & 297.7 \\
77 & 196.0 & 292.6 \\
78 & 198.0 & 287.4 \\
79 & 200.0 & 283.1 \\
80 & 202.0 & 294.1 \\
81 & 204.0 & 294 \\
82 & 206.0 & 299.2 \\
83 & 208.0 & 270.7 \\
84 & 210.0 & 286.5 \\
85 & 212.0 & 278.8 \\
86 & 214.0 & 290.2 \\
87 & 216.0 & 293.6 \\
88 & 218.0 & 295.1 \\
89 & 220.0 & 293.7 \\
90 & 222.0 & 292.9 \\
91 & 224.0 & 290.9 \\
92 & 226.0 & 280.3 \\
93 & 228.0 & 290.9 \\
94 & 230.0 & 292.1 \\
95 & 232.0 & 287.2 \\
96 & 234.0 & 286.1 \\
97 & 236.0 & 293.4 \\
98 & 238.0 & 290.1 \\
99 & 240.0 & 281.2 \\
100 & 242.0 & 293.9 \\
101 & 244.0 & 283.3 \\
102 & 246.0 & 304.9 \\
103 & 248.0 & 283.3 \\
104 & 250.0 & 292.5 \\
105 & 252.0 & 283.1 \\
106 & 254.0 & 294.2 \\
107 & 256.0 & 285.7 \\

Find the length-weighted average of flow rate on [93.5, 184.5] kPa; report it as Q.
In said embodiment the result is 286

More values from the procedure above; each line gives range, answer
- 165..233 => 284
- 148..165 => 289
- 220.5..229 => 289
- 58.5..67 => 287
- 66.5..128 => 266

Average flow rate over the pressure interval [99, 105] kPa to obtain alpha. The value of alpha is 288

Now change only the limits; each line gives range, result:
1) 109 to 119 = 284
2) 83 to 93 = 210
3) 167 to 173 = 261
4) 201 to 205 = 294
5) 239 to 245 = 286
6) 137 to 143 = 299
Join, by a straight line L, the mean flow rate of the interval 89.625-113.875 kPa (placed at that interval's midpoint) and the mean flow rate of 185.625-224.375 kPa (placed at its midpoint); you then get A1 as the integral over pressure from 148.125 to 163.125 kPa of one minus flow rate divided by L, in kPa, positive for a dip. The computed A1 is -0.38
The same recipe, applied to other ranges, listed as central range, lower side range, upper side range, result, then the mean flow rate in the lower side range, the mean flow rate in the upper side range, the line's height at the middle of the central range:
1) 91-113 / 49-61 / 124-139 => 1.6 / 290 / 302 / 298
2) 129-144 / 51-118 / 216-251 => -1.5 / 267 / 290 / 275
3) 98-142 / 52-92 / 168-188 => -4.1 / 259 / 276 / 267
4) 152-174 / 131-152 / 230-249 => 1.7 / 302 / 289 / 299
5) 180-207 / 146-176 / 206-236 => -0.5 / 280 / 288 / 285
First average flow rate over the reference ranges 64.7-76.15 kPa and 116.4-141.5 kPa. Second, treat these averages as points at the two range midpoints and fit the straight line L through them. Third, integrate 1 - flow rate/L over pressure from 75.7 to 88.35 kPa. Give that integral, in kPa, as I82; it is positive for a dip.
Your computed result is 3.2 kPa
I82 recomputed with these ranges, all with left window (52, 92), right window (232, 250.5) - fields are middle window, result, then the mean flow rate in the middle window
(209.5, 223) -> -0.2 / 290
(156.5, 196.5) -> -0.4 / 281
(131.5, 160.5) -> -2.6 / 297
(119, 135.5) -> -1.7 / 297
